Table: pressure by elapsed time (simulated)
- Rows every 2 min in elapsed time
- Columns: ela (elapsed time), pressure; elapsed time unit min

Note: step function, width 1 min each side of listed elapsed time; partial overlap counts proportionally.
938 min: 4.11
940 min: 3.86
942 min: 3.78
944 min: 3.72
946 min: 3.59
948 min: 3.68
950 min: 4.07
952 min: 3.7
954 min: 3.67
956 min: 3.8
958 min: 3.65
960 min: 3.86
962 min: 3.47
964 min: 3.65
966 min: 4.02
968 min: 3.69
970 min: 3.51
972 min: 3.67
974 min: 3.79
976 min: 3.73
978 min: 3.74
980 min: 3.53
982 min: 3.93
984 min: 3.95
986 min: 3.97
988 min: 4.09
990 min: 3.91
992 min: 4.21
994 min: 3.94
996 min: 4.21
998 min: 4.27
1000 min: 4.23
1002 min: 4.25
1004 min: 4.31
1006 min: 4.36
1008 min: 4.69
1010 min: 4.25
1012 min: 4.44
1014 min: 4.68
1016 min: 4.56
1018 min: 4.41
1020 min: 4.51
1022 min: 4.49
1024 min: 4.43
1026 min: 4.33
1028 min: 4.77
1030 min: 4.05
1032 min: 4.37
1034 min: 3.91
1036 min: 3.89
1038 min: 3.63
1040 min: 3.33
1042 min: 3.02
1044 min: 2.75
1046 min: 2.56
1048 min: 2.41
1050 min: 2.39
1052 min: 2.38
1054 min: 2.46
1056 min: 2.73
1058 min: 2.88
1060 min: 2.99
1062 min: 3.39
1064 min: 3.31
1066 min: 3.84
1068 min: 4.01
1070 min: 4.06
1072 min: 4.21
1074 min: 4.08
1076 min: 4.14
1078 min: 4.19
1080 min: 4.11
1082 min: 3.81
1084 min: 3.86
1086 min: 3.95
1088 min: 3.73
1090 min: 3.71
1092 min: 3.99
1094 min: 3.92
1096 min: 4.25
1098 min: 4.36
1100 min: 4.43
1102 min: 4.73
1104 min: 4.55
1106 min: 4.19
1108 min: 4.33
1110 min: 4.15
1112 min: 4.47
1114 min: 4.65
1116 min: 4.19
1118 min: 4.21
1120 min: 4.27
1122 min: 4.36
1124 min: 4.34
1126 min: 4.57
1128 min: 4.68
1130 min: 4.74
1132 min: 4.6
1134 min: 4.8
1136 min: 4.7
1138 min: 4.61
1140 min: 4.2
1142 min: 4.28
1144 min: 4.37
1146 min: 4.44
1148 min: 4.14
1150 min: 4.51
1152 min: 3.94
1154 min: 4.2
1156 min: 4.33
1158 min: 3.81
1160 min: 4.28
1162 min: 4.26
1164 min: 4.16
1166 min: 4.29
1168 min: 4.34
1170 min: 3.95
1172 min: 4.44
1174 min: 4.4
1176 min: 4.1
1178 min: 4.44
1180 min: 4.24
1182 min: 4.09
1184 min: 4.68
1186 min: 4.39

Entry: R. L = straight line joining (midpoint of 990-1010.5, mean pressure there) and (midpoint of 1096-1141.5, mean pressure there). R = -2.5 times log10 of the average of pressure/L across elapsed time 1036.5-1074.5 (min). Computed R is 0.34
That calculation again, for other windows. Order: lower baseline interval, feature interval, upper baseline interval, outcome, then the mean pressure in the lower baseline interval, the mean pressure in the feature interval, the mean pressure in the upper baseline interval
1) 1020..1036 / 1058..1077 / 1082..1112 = 0.13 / 4.32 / 3.73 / 4.15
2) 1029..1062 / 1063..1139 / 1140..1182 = -0.16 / 3.12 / 4.24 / 4.24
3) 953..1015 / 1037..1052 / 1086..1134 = 0.41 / 3.98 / 2.84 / 4.32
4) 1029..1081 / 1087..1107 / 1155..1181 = -0.13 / 3.43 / 4.19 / 4.23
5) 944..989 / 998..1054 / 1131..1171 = 0.01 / 3.76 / 3.88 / 4.31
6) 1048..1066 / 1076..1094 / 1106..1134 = -0.11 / 2.85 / 3.93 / 4.43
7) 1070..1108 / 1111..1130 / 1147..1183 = -0.07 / 4.13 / 4.43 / 4.22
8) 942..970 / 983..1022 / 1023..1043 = -0.11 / 3.73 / 4.28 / 3.97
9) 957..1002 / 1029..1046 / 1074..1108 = 0.13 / 3.87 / 3.56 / 4.12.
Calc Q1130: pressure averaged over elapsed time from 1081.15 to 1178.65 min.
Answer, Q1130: 4.29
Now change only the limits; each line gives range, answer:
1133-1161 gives 4.33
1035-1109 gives 3.64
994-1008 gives 4.28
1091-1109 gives 4.31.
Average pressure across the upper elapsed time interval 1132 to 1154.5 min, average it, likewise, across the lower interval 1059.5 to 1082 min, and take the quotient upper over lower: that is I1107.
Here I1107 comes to 1.1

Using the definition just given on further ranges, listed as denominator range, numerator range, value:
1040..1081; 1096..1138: 1.35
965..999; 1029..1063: 0.80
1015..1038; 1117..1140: 1.05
